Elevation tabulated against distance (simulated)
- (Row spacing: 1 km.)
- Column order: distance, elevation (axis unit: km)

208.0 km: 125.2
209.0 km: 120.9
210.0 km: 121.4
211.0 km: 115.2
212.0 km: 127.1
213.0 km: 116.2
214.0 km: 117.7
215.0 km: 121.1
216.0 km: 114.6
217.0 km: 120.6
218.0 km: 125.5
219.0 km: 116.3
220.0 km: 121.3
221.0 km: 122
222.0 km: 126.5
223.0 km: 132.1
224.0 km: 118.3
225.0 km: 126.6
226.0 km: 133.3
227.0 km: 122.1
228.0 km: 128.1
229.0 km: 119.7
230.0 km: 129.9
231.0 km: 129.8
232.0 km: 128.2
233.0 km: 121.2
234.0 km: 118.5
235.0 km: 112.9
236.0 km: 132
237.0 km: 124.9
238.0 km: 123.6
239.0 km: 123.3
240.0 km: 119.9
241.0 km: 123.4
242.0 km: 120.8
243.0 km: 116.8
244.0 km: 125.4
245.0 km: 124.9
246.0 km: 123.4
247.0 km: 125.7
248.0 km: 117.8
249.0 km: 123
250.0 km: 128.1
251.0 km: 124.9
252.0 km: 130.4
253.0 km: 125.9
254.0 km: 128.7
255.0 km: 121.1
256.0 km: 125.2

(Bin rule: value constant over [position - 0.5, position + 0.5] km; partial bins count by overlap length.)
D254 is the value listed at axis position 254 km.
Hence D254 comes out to 128.7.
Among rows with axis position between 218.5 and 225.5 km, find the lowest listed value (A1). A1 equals 116.3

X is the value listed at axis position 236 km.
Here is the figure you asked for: 132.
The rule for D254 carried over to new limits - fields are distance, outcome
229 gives 119.7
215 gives 121.1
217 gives 120.6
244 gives 125.4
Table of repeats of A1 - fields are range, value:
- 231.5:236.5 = 112.9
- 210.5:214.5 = 115.2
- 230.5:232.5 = 128.2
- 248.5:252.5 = 123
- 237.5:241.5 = 119.9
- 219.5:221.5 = 121.3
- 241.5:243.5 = 116.8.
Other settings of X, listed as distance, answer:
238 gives 123.6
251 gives 124.9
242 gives 120.8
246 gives 123.4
